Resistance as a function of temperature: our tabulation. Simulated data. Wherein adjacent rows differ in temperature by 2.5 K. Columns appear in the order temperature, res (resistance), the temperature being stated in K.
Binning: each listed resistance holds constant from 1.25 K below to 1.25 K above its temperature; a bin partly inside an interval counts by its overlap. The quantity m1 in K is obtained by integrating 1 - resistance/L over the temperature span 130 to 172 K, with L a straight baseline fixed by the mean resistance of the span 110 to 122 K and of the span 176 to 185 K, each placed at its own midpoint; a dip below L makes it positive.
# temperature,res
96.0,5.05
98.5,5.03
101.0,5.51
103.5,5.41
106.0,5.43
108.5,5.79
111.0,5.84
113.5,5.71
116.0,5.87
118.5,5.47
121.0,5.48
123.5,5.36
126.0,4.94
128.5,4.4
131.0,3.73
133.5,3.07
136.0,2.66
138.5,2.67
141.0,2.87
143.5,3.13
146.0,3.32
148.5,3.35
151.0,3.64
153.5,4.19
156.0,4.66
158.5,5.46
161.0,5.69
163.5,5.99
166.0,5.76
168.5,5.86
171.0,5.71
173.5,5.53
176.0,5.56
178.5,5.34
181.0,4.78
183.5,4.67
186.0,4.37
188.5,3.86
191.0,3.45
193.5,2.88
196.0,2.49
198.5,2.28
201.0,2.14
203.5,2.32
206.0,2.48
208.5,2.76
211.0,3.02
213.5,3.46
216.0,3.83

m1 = 8.4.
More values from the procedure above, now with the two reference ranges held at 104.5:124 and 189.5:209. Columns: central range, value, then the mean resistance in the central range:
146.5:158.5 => 0.5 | 4.08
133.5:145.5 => 4.7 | 2.89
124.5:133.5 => 1.6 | 4.21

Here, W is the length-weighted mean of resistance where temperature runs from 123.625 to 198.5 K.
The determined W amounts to 4.26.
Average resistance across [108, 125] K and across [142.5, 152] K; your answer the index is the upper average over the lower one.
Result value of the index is 0.60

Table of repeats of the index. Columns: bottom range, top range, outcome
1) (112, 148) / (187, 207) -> 0.66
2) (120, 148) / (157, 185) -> 1.46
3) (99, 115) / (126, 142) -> 0.60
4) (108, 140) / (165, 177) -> 1.22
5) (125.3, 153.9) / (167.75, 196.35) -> 1.33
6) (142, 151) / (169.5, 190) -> 1.50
